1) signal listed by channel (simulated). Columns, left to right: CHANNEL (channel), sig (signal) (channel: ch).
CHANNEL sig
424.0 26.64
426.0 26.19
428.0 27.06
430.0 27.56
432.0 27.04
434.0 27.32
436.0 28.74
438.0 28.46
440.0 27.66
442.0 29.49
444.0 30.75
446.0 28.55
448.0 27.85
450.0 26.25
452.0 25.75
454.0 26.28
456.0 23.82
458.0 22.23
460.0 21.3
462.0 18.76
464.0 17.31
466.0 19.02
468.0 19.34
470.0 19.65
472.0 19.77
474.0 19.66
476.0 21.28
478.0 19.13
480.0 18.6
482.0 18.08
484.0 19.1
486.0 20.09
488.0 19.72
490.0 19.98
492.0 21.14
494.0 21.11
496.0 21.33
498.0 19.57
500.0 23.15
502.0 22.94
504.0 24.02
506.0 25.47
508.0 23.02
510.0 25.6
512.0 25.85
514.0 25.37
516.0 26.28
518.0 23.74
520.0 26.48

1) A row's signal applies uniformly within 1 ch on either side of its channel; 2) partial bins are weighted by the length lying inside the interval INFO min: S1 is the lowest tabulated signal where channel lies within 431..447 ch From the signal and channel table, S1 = 27.04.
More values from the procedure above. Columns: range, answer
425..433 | 26.19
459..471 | 17.31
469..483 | 18.08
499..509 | 22.94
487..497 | 19.72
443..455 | 25.75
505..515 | 23.02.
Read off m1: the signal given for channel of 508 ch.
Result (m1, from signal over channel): 23.02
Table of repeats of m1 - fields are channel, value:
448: 27.85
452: 25.75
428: 27.06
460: 21.3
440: 27.66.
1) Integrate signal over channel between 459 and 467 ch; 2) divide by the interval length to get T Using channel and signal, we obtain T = 19.1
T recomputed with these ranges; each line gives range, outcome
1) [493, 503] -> 21.6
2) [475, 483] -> 19.3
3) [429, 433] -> 27.3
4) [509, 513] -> 25.7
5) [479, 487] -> 19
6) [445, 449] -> 28.2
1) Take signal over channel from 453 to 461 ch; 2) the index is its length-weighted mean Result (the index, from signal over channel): 23.4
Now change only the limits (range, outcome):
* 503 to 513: 24.8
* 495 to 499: 20.4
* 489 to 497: 20.9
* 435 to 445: 29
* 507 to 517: 25.2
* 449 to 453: 26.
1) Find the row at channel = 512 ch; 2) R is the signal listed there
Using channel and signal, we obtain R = 25.85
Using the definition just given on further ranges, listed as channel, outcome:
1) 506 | 25.47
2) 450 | 26.25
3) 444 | 30.75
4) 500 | 23.15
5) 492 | 21.14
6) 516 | 26.28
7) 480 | 18.6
